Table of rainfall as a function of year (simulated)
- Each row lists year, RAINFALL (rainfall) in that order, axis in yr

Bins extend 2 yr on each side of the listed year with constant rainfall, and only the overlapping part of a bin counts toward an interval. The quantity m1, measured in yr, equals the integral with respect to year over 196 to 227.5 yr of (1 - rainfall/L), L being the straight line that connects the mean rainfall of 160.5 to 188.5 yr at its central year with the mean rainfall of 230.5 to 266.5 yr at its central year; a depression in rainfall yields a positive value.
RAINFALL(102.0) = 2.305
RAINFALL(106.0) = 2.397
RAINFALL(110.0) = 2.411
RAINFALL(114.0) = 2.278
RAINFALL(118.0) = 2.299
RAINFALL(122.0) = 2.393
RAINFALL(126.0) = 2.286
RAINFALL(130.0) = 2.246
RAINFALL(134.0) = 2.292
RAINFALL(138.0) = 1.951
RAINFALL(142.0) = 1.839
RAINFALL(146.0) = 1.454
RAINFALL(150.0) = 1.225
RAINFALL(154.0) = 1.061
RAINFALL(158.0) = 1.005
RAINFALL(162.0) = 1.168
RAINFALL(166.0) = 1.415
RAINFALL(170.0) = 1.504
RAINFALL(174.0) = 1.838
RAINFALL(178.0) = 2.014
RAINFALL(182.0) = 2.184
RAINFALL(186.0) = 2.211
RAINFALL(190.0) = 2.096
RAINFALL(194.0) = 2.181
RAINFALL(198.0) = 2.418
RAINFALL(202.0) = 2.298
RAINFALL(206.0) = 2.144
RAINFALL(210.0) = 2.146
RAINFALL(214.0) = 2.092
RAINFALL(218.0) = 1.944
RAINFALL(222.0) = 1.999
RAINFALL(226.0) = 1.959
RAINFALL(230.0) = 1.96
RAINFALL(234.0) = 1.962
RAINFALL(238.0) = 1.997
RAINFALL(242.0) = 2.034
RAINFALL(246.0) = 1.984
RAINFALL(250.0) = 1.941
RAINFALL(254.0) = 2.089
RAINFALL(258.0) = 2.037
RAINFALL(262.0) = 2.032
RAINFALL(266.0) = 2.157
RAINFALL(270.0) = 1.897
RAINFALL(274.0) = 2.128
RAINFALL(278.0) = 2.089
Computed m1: -3.84 yr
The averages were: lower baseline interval 1.78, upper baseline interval 2.02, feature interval 2.13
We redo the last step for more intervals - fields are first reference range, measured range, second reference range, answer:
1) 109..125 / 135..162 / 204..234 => 9.8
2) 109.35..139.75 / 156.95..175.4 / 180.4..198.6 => 6.9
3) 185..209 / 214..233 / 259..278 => 1.6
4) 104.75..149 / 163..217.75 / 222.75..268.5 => 1.3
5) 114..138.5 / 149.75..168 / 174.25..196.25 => 8.5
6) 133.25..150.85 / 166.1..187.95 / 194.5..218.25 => 1.0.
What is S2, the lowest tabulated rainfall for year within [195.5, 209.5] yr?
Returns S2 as 2.144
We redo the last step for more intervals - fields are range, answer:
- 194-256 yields 1.941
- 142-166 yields 1.005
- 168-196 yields 1.504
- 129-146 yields 1.454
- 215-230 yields 1.944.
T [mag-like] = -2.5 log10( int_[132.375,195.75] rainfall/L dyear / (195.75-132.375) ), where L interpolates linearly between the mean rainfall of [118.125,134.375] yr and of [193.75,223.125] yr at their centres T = 0.290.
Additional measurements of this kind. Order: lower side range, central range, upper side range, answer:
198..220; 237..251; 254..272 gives 0.046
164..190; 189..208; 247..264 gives -0.166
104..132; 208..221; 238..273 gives 0.031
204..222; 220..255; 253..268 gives 0.046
